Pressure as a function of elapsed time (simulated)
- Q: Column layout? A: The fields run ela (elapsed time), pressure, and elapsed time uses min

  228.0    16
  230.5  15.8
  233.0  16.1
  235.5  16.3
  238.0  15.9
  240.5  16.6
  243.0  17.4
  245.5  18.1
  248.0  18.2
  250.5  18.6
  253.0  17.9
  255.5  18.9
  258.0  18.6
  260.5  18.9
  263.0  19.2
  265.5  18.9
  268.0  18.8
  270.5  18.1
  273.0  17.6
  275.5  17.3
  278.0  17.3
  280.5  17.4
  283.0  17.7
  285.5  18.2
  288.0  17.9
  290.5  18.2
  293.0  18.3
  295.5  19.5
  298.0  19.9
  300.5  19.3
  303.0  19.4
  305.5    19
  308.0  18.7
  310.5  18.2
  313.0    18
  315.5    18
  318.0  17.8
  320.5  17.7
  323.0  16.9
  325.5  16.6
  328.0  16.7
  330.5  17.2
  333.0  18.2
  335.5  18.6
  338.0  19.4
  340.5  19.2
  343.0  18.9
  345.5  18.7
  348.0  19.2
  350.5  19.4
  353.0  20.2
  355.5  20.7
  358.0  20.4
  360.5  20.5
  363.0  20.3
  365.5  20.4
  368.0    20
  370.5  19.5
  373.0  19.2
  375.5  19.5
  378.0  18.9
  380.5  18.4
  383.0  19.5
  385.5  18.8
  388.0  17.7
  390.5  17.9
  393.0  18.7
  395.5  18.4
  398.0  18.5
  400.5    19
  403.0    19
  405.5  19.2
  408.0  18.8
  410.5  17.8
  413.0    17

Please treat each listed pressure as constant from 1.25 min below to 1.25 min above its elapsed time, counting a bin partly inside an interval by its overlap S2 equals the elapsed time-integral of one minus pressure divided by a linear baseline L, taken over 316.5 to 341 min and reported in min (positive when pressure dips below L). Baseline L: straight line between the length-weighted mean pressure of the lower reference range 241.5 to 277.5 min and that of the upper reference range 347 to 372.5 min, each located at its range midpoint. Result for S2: 2.2 min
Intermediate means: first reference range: 18.3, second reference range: 20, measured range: 17.8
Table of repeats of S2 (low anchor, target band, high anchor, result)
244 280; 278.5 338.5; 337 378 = 2.5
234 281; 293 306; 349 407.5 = -0.7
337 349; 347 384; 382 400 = -1.8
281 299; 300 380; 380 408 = -1.4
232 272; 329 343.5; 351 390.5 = 0.4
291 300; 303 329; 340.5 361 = 2.0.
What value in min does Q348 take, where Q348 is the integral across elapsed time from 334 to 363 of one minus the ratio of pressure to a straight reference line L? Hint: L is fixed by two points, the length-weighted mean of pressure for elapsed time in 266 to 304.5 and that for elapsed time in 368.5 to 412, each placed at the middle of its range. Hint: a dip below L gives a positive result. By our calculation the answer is -1.5 min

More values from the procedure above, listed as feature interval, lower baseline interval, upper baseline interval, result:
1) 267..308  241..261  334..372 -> 0.8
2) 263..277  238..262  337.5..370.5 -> 0.1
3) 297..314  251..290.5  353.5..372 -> 0.0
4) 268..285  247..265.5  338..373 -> 1.1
